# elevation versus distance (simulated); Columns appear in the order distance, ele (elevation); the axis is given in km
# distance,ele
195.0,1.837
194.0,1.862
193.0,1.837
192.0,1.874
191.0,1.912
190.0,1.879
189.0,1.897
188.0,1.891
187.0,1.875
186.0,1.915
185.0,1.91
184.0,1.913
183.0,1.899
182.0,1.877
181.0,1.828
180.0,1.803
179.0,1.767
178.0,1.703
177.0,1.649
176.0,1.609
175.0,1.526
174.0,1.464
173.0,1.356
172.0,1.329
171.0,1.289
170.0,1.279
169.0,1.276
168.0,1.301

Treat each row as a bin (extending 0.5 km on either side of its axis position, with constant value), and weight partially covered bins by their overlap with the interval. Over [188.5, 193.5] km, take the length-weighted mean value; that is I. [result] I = 1.88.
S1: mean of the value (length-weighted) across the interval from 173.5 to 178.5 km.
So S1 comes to 1.59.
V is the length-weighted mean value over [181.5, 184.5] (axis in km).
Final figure 1.9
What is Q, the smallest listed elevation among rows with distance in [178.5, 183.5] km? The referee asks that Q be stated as 1.767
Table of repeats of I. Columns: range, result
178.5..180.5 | 1.78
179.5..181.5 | 1.82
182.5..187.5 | 1.9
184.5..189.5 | 1.9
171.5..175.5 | 1.42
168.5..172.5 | 1.29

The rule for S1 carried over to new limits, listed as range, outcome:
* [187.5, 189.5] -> 1.89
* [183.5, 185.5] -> 1.91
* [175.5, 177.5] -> 1.63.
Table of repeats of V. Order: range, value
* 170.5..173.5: 1.32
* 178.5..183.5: 1.83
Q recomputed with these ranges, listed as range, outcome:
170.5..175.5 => 1.289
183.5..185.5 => 1.91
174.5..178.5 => 1.526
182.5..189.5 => 1.875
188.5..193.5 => 1.837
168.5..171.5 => 1.276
